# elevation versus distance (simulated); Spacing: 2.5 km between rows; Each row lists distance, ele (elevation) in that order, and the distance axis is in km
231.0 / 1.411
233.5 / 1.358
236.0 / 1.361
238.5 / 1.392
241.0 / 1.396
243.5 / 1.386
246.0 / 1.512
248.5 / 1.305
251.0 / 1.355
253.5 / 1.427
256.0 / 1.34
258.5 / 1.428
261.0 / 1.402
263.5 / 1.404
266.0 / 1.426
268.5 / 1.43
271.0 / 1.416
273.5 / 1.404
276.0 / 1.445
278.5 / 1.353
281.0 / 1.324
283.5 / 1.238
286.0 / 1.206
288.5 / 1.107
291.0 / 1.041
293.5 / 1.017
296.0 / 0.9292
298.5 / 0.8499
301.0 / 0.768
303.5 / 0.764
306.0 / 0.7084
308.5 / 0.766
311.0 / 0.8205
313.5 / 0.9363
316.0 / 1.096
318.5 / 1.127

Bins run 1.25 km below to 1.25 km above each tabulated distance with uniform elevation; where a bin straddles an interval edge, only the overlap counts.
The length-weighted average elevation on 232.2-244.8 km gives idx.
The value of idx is 1.38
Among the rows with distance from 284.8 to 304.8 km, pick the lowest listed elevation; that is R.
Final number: 0.764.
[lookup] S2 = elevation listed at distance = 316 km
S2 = 1.096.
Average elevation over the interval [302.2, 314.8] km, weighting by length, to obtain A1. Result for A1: 0.8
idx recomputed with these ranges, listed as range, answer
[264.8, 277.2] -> 1.42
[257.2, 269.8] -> 1.42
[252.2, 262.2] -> 1.4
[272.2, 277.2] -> 1.42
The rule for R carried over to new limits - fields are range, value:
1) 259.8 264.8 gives 1.402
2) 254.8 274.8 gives 1.34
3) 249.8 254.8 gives 1.355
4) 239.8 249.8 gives 1.305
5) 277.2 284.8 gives 1.238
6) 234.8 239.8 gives 1.361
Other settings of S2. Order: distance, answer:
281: 1.324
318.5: 1.127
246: 1.512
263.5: 1.404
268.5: 1.43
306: 0.7084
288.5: 1.107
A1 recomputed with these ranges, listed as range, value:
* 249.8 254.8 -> 1.39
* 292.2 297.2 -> 0.974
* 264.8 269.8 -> 1.43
